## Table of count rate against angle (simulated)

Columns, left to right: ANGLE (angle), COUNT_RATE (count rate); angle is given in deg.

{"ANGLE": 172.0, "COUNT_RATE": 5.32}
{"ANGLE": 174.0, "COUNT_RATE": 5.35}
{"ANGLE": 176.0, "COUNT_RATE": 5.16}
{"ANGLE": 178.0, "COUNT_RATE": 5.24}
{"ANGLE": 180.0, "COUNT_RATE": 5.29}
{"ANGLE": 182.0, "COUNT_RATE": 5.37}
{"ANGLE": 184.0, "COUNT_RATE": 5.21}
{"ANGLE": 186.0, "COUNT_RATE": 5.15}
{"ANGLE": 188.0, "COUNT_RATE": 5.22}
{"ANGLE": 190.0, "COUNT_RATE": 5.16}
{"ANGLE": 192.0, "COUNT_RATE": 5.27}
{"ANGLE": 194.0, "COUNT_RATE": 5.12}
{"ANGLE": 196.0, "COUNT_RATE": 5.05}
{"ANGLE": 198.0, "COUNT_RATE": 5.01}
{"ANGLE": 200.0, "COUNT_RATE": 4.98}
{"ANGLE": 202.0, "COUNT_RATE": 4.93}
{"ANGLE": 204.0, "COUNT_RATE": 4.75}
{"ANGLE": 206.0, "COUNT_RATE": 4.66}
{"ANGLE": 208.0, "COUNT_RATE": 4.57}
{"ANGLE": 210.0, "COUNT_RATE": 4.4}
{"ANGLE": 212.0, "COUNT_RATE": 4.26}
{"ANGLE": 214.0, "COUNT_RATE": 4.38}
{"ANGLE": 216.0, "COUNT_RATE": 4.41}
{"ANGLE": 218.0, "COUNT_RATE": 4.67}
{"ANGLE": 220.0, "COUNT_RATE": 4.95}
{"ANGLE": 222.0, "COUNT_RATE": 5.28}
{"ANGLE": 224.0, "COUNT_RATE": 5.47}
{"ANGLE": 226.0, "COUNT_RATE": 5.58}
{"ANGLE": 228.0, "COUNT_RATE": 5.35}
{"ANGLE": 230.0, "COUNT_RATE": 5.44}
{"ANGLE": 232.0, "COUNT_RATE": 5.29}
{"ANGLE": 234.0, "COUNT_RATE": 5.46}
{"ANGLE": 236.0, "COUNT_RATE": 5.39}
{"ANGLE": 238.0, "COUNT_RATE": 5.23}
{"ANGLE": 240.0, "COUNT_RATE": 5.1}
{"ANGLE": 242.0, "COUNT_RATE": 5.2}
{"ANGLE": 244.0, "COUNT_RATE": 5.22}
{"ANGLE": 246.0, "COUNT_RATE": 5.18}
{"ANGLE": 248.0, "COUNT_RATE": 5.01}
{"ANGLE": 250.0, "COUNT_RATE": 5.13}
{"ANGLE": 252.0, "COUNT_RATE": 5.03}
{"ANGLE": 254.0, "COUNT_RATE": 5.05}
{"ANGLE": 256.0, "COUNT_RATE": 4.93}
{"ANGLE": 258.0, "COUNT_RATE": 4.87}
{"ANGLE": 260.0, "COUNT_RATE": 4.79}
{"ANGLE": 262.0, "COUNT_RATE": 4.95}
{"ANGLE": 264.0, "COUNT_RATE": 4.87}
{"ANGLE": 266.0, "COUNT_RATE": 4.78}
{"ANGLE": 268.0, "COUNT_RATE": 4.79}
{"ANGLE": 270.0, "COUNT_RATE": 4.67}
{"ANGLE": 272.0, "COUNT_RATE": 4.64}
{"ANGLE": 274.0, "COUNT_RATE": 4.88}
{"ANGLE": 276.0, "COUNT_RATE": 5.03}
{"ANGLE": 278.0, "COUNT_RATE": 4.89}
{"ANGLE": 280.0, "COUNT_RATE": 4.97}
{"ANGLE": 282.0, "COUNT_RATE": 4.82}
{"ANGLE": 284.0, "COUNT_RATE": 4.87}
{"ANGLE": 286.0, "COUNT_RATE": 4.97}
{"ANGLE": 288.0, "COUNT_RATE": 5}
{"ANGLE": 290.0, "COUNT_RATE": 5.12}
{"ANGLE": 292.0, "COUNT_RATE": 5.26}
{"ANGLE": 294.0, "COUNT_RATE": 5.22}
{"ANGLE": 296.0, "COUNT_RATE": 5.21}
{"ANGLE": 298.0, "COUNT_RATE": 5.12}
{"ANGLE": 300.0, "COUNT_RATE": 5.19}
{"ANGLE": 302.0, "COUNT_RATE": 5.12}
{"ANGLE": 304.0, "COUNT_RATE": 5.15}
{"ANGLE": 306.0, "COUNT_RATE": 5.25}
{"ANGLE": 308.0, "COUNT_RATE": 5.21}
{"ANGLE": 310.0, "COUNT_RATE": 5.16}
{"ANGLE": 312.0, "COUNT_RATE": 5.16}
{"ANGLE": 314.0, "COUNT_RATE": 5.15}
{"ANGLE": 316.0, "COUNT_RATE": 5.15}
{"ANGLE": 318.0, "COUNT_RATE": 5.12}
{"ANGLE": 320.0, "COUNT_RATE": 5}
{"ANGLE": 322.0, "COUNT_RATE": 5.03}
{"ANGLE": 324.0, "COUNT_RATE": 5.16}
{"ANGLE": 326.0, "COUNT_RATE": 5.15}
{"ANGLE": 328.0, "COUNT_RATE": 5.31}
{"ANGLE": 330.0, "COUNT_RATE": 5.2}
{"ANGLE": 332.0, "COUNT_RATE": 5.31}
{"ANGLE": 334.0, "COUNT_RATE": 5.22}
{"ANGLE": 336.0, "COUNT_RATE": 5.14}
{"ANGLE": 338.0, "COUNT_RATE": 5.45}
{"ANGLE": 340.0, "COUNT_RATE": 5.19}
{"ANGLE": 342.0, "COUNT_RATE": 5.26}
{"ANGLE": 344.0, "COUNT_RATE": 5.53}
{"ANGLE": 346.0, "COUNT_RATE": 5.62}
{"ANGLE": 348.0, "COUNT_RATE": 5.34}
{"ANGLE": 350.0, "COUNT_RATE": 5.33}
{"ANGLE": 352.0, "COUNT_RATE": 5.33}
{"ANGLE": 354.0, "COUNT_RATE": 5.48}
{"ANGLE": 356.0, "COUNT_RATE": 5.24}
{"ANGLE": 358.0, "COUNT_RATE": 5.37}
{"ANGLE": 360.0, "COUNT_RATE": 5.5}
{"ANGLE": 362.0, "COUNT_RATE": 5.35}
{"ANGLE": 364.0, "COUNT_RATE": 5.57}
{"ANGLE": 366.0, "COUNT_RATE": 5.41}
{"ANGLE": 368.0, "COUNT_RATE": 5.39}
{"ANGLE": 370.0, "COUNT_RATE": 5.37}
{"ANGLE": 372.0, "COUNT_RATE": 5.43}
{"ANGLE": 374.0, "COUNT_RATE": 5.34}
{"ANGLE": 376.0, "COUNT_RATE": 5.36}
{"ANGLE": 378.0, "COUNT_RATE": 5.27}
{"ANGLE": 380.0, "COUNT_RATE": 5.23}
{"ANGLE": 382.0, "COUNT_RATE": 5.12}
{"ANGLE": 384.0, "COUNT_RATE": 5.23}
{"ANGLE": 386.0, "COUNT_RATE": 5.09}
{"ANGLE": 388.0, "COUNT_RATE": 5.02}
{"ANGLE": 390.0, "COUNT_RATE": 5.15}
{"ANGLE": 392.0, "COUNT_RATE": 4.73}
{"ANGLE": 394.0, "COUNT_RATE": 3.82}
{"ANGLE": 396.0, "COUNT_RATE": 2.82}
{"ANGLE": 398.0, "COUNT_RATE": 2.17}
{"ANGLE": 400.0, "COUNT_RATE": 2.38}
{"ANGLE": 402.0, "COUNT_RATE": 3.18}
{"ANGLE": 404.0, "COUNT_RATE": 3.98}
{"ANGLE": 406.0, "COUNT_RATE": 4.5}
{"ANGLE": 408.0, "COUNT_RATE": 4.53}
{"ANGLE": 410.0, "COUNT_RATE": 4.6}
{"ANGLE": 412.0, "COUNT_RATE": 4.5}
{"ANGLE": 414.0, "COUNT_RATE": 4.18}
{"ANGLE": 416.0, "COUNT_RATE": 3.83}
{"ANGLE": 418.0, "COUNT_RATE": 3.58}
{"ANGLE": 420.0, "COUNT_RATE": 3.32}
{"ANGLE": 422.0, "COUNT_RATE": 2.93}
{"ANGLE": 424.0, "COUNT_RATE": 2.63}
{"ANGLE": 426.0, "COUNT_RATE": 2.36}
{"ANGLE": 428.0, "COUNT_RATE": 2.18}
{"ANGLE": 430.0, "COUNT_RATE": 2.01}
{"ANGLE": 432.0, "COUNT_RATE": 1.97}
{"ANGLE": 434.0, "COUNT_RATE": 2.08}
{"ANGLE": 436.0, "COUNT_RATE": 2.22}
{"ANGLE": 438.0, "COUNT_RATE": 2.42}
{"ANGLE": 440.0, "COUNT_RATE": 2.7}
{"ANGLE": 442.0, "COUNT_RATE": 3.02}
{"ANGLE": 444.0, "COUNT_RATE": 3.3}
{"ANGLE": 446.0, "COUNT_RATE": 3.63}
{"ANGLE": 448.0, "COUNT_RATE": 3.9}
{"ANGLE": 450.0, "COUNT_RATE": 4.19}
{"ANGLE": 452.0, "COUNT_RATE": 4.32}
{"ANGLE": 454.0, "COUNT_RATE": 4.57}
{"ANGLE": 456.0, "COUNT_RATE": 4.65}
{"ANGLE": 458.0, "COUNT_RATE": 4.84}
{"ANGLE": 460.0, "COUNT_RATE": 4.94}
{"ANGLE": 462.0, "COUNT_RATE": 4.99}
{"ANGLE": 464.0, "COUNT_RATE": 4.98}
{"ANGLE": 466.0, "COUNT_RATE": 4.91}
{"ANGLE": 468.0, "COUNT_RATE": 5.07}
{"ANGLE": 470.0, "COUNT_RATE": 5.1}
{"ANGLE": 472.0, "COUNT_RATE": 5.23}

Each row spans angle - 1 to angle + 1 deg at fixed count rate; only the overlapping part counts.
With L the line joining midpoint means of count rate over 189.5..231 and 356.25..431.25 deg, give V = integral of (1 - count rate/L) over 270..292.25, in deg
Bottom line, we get -1.2 deg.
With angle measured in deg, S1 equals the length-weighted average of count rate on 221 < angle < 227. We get 5.44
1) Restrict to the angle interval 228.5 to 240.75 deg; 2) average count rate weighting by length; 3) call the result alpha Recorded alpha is 5.32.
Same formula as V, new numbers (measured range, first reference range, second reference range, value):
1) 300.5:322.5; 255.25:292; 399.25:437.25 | -3.4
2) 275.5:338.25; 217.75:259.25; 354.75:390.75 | 1.5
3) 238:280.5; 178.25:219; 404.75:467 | -3.5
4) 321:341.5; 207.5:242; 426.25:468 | -4.1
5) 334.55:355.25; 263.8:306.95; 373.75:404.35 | -3.3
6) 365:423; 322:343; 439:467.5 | 4.2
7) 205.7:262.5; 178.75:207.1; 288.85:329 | 1.1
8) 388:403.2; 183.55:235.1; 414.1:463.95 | 0.6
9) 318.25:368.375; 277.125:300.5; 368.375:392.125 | -1.6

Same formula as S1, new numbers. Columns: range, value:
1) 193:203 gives 5.02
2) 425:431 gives 2.18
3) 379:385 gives 5.19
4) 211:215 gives 4.32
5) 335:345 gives 5.31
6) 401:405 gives 3.58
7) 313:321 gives 5.11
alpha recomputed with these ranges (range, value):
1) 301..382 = 5.28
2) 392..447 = 3.17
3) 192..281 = 4.97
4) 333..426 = 4.67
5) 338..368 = 5.4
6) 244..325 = 5.02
